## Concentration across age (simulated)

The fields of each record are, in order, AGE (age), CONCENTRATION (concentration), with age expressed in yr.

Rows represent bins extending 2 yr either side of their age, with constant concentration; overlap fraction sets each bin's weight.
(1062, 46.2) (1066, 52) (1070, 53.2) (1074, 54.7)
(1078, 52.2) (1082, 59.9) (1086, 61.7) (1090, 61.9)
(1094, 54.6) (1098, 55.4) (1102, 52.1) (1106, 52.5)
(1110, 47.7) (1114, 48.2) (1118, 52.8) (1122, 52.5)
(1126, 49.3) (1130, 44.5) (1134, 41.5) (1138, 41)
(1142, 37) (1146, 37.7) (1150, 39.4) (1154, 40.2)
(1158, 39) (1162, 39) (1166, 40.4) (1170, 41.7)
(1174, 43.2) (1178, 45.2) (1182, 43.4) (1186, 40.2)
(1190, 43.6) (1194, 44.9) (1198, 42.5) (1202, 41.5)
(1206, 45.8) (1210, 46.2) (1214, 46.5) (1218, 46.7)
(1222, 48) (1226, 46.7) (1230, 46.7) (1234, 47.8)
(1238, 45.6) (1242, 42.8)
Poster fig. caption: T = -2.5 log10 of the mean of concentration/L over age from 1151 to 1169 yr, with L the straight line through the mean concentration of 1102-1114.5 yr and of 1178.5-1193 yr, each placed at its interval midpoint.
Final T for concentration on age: 0.14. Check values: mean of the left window 50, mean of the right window 42.9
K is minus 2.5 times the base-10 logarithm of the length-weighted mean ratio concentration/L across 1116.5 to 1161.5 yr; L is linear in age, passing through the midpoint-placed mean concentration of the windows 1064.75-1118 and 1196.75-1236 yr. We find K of 0.19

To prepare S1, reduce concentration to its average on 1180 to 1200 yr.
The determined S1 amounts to 42.9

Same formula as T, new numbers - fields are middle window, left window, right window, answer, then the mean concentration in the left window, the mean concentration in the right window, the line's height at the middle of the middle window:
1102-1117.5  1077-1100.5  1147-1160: 0.04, 57.7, 39.4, 51.8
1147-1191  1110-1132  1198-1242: 0.16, 49.3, 45.8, 47.6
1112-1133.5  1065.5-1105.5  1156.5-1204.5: 0.03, 55.8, 42.1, 50.4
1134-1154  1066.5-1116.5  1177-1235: 0.27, 54.4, 45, 50.1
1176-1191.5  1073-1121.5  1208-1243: 0.14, 54.4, 46.4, 49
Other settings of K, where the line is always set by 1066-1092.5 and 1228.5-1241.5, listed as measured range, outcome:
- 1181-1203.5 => 0.15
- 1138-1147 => 0.35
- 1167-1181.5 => 0.17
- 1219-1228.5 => -0.01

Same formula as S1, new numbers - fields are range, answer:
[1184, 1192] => 41.9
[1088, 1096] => 58.2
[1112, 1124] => 51.2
